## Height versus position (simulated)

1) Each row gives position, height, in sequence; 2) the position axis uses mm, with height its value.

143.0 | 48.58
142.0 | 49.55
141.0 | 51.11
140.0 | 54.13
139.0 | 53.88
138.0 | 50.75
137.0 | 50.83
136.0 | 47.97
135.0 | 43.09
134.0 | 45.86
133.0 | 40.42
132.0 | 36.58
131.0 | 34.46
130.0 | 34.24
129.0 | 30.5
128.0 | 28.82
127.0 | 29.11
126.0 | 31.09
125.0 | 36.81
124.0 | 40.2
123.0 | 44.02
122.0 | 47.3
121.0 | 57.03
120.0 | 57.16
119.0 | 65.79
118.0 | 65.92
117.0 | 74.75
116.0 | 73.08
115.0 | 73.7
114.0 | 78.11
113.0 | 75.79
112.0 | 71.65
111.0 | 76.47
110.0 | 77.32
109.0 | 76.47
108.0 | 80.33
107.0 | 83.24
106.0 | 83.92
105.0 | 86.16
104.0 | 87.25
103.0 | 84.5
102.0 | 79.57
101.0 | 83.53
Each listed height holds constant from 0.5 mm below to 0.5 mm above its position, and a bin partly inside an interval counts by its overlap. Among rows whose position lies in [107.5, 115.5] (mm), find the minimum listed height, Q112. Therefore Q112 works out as 71.65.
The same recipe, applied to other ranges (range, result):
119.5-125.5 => 36.81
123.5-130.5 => 28.82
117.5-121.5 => 57.03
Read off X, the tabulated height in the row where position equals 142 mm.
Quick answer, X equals 49.55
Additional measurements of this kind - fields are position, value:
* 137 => 50.83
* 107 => 83.24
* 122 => 47.3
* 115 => 73.7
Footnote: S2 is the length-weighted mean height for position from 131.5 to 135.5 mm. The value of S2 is 41.5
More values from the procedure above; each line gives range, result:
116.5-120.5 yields 65.9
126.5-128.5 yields 29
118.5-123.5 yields 54.3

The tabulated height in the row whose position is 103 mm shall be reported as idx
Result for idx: 84.5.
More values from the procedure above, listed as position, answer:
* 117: 74.75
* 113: 75.79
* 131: 34.46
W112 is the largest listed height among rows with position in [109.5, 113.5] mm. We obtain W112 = 77.32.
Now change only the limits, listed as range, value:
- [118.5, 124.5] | 65.79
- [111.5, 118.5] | 78.11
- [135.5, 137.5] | 50.83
